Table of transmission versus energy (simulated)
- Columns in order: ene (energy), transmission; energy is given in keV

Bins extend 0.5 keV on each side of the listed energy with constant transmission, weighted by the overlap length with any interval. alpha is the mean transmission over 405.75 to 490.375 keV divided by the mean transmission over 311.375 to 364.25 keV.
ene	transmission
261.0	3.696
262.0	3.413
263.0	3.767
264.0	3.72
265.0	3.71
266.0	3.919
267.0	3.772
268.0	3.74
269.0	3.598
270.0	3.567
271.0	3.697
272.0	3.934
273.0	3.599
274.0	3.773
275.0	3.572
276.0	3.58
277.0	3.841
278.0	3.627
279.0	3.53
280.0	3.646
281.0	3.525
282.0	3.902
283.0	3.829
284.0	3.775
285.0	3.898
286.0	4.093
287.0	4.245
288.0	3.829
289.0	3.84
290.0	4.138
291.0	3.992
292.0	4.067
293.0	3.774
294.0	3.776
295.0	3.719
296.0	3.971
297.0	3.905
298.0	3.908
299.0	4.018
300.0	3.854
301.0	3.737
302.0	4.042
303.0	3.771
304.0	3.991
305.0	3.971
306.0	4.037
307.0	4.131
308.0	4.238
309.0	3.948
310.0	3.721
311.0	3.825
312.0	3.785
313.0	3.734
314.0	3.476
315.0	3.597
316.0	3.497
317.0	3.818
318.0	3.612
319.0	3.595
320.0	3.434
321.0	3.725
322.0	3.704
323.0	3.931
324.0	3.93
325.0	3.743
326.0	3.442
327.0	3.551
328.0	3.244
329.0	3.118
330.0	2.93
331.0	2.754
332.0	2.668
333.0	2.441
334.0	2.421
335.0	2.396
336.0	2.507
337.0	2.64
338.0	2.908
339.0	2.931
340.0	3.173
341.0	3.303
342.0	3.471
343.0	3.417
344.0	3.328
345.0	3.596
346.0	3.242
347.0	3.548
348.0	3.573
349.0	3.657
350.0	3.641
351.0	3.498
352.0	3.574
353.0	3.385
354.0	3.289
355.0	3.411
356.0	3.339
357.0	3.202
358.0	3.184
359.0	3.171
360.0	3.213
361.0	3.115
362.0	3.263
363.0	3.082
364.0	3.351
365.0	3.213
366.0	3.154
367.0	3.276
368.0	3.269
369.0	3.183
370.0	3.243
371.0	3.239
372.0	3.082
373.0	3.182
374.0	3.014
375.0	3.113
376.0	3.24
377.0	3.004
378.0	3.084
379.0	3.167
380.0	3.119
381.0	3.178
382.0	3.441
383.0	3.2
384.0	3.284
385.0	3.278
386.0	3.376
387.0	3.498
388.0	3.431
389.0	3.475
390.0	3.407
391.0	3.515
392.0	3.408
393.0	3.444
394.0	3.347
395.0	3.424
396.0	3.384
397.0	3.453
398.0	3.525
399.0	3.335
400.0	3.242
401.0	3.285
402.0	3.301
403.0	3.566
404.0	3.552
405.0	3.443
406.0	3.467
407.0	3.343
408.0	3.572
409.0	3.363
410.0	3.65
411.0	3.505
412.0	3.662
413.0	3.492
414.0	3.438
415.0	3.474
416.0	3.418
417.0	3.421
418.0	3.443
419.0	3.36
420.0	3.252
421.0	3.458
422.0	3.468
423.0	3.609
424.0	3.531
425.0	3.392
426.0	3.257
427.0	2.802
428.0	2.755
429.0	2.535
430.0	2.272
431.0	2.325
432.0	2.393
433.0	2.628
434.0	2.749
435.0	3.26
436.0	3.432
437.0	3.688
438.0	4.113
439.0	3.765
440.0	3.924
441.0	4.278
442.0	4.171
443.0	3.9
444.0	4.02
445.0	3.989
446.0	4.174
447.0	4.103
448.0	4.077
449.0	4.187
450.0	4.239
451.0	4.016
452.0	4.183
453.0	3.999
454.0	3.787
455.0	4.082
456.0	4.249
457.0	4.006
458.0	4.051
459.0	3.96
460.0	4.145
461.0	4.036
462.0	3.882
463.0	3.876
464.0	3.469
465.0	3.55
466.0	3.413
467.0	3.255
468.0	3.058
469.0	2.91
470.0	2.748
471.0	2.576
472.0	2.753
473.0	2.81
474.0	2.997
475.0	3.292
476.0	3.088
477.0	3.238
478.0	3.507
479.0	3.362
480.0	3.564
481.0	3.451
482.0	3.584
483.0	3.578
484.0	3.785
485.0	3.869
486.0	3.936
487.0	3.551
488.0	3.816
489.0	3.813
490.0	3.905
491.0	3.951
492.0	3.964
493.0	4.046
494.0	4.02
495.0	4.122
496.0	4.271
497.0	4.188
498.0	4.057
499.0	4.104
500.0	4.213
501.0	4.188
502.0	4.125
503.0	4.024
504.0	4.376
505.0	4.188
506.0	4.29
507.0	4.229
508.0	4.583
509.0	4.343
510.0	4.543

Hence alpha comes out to 1.06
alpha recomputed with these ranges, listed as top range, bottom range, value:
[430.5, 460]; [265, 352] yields 1.05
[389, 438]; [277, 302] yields 0.86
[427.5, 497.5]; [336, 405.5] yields 1.09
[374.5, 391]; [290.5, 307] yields 0.84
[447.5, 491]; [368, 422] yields 1.08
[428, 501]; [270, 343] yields 1.01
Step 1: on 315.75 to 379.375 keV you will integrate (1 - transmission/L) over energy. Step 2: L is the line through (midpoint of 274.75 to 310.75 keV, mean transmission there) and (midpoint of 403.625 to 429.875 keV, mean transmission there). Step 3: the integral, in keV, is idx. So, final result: 6.80 keV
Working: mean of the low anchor 3.88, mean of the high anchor 3.36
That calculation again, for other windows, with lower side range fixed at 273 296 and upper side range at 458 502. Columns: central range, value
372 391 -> 2.42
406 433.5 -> 3.52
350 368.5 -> 2.27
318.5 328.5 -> 0.40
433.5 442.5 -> -0.08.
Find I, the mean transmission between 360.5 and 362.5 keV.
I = 3.19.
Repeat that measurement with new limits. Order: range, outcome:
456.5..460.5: 4.04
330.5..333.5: 2.62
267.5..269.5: 3.67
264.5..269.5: 3.75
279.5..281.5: 3.59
